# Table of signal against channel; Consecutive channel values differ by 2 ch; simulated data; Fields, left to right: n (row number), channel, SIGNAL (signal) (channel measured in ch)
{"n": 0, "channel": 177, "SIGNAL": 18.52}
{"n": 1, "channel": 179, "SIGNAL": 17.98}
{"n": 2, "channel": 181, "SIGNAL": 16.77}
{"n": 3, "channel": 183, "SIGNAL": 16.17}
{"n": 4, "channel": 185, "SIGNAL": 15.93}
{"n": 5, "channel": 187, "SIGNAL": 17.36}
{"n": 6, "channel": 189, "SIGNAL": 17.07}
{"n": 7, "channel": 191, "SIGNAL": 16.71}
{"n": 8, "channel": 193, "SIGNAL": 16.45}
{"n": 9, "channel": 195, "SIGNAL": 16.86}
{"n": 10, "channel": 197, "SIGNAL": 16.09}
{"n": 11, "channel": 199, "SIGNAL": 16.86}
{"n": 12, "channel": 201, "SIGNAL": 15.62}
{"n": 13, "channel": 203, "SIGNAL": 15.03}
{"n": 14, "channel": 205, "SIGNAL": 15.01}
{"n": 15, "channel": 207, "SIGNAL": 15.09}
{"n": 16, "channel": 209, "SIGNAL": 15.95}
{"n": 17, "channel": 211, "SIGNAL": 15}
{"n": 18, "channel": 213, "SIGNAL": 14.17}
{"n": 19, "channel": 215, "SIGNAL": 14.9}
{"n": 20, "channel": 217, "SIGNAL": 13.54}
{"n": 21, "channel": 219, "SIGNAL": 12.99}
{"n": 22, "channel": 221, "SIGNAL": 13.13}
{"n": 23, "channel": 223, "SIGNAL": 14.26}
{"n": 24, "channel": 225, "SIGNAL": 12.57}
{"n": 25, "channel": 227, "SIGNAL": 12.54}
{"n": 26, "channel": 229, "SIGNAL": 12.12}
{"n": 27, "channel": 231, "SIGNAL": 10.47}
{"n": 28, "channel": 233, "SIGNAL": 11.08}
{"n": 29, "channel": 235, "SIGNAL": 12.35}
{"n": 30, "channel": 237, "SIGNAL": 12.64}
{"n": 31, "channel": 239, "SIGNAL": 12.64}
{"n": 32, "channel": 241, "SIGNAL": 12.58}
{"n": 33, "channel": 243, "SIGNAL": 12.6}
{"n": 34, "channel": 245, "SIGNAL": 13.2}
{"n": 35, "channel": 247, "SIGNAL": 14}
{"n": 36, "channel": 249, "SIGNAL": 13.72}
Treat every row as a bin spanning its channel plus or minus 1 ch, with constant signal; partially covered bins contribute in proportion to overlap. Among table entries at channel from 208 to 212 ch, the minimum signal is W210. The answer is 15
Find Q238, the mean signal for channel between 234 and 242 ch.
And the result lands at 12.6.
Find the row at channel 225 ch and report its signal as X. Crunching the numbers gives 12.57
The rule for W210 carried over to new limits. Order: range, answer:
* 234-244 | 12.35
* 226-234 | 10.47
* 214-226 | 12.57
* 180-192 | 15.93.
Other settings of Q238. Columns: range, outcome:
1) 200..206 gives 15.2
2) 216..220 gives 13.3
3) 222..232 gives 12.4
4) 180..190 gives 16.7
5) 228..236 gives 11.5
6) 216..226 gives 13.3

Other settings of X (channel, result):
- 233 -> 11.08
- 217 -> 13.54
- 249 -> 13.72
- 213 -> 14.17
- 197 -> 16.09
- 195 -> 16.86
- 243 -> 12.6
